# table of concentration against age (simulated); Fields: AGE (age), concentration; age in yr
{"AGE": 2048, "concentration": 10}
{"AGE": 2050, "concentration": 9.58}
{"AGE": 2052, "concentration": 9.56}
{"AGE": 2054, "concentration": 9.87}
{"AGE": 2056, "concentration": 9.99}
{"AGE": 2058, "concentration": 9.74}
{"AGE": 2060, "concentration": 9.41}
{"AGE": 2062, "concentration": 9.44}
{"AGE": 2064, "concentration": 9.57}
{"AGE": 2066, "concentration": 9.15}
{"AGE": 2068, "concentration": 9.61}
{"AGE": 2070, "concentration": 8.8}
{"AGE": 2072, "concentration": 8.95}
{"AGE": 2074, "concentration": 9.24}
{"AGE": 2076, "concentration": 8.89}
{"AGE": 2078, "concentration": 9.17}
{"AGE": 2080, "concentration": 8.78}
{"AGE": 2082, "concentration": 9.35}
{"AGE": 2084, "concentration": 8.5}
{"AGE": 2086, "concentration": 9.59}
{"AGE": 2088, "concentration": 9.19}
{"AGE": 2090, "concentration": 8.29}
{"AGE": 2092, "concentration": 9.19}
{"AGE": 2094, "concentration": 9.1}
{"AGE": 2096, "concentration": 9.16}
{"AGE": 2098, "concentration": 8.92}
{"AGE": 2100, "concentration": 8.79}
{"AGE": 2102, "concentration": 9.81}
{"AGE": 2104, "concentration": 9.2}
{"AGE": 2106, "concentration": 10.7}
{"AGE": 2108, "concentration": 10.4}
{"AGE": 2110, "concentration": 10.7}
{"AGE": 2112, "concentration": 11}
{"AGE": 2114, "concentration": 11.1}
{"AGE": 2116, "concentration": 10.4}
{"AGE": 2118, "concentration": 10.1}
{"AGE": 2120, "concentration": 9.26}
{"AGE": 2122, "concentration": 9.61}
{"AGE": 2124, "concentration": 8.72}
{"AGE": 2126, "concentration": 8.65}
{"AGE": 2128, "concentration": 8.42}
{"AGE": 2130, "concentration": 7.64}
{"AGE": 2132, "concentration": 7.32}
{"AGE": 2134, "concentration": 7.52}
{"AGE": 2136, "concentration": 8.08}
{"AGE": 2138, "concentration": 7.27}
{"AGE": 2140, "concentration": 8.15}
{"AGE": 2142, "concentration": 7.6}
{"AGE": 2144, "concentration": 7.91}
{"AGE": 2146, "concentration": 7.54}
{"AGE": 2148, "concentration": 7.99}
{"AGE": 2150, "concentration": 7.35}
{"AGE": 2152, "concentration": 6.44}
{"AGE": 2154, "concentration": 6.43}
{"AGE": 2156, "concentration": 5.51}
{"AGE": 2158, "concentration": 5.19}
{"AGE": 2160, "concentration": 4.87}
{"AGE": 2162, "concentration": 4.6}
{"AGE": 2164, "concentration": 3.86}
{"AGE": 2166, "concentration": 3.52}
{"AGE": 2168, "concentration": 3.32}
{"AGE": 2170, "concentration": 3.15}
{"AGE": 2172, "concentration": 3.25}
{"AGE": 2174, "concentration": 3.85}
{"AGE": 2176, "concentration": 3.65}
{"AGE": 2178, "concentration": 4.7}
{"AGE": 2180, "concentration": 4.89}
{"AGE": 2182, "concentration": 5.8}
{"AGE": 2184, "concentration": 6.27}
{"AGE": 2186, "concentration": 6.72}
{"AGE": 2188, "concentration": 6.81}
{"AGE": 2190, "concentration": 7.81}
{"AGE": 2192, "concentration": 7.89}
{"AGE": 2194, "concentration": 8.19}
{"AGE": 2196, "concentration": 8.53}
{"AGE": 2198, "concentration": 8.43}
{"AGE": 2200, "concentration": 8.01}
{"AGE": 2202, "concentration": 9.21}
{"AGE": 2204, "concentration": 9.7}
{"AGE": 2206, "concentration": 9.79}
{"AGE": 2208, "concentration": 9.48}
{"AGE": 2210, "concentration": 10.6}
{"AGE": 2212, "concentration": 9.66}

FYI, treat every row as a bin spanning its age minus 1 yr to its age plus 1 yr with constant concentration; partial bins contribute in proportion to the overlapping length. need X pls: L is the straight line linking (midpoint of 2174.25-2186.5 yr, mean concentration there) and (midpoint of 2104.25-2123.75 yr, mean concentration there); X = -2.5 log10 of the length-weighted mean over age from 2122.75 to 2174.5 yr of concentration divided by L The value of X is 0.22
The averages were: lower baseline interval 10.3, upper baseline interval 5.19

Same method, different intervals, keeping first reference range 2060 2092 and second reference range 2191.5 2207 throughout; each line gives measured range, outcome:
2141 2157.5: 0.25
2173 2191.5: 0.48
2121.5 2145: 0.12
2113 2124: -0.11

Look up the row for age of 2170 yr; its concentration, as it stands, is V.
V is 3.15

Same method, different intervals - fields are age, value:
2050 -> 9.58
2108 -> 10.4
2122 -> 9.61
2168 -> 3.32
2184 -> 6.27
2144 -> 7.91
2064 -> 9.57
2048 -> 10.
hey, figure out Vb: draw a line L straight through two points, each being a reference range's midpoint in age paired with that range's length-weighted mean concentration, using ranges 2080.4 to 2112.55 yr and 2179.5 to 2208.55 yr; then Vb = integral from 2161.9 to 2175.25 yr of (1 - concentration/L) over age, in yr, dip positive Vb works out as 7.6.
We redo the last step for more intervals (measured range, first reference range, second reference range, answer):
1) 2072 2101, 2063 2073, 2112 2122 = 1.77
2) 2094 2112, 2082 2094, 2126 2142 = -2.40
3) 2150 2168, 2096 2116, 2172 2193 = 5.11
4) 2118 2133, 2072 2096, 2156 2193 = -2.95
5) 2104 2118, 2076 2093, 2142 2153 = -3.71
